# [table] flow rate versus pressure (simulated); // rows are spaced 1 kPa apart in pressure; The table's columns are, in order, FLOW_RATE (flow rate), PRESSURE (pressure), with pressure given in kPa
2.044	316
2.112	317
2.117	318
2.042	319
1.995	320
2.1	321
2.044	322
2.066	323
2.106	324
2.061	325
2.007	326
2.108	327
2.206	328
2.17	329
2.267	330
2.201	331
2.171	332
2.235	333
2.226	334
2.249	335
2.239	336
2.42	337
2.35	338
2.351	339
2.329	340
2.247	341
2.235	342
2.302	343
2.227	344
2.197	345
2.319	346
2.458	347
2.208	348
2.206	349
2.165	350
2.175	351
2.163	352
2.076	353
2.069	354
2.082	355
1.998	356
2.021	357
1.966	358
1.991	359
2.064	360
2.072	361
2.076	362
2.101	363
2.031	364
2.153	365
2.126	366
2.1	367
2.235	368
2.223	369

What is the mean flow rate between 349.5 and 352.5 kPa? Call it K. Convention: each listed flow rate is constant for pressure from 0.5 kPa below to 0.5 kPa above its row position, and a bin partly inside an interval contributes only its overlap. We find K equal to 2.17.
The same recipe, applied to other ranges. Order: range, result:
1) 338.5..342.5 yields 2.29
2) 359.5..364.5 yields 2.07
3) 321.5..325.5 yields 2.07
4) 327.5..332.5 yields 2.2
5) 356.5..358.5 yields 1.99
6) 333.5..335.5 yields 2.24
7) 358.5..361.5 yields 2.04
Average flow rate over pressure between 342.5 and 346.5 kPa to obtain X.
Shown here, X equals 2.26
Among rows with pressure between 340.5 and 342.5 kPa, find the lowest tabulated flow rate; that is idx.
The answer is 2.235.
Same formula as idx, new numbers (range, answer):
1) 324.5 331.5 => 2.007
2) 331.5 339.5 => 2.171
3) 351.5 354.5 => 2.069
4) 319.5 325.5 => 1.995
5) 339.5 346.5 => 2.197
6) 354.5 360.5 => 1.966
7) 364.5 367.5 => 2.1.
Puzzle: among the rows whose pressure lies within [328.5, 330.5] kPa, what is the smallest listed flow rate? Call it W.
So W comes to 2.17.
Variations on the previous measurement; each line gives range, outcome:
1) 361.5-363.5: 2.076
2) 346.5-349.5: 2.206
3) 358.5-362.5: 1.991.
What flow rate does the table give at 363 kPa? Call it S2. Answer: 2.101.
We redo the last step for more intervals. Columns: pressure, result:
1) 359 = 1.991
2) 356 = 1.998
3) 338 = 2.35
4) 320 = 1.995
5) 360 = 2.064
